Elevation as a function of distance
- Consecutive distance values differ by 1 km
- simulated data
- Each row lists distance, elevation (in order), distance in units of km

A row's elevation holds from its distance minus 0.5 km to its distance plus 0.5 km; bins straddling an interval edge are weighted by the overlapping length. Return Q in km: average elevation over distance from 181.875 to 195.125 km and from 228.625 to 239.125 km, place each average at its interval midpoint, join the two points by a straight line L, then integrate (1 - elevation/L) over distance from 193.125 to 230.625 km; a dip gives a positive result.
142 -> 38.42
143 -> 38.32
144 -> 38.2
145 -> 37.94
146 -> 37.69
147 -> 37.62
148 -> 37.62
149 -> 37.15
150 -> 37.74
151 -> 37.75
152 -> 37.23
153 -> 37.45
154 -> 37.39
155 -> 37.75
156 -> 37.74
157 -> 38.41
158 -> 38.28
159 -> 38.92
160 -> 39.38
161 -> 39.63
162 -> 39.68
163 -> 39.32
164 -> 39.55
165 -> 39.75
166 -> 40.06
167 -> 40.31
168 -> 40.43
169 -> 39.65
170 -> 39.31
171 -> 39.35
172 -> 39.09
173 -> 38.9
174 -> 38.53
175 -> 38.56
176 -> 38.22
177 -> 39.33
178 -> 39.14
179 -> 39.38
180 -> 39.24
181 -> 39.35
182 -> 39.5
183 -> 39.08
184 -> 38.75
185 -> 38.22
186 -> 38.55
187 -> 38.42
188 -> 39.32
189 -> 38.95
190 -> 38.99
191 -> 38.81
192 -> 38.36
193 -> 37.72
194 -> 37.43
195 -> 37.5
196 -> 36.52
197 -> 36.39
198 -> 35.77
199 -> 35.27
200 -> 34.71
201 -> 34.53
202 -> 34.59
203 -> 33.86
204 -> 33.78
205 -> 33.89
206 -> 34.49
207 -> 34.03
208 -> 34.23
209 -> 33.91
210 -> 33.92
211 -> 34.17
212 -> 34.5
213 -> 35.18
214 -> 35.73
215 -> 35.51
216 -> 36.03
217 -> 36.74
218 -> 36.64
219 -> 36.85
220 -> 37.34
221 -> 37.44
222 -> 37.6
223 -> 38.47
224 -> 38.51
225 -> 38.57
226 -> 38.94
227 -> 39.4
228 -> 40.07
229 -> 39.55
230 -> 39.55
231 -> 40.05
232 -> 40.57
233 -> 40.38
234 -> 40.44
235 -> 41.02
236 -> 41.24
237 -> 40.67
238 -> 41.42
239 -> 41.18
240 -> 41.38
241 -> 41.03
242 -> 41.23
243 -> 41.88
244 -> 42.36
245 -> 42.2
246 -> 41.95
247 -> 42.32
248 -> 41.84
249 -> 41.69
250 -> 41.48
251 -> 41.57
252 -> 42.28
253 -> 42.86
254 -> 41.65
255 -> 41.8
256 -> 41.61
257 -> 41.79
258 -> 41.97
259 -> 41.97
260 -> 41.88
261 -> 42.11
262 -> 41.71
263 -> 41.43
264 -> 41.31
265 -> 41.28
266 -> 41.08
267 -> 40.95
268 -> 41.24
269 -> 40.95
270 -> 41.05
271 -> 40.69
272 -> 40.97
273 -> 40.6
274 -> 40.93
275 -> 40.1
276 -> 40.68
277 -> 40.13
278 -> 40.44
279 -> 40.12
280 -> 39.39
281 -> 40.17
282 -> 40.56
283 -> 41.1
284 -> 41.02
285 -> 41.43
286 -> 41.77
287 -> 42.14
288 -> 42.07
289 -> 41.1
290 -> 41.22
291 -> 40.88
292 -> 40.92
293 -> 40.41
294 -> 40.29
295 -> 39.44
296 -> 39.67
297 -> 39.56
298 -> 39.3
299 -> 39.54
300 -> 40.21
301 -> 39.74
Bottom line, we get 3.1 km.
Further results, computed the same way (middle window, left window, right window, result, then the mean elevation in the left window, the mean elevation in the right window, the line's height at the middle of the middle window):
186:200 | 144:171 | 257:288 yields 0.6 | 38.6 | 41.1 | 39.4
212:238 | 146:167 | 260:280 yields 1.0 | 38.4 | 40.9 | 39.9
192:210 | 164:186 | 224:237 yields 2.0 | 39.2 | 40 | 39.6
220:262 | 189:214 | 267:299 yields -3.1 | 35.6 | 40.6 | 38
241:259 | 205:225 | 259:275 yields -1.1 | 35.9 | 41.2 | 39.5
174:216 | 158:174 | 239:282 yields 3.4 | 39.5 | 41.3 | 40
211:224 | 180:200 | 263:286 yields 0.8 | 38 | 40.8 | 38.9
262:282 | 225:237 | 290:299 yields -0.3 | 40.1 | 40.1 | 40.1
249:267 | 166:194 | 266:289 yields -0.6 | 39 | 40.9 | 40.5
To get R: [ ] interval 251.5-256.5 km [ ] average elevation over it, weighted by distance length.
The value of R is 42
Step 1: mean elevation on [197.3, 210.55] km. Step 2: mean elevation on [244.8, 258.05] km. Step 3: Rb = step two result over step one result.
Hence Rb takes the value 1.22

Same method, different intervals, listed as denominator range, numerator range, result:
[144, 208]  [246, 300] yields 1.08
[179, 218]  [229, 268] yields 1.13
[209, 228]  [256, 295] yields 1.12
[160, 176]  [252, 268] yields 1.06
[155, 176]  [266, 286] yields 1.04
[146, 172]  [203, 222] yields 0.91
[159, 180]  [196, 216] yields 0.88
